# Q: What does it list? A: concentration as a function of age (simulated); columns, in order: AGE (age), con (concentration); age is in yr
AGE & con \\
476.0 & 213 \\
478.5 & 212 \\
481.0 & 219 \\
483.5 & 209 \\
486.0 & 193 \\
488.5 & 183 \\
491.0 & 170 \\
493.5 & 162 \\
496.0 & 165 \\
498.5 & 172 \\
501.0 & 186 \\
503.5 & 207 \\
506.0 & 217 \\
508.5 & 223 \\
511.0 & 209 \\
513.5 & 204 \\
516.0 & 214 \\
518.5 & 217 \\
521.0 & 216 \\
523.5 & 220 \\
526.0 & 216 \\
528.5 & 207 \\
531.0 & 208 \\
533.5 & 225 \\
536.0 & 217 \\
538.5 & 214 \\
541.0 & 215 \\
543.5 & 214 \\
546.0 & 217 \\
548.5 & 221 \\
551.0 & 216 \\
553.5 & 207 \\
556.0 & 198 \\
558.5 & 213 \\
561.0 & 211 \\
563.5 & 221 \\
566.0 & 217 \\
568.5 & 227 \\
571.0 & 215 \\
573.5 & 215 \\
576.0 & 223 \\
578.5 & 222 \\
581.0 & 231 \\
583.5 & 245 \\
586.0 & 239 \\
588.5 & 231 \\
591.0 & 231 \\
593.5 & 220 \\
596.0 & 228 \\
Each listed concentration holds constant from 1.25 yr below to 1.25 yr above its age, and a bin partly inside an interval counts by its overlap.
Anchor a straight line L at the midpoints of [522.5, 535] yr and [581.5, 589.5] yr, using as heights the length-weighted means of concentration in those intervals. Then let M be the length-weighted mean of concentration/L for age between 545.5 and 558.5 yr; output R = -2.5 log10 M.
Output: 0.064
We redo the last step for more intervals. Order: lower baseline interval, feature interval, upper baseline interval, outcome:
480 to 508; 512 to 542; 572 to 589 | -0.05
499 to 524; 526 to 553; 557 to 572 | -0.01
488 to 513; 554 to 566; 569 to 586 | 0.03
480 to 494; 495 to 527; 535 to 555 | -0.02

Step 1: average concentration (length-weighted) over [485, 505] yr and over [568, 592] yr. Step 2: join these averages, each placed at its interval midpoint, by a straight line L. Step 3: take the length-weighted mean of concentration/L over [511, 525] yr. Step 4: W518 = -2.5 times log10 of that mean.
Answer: -0.111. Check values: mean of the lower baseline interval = 180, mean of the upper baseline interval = 228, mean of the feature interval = 214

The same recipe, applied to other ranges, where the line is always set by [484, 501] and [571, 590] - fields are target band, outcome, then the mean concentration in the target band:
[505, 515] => -0.143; 213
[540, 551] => -0.045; 217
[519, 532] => -0.094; 214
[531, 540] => -0.079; 217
